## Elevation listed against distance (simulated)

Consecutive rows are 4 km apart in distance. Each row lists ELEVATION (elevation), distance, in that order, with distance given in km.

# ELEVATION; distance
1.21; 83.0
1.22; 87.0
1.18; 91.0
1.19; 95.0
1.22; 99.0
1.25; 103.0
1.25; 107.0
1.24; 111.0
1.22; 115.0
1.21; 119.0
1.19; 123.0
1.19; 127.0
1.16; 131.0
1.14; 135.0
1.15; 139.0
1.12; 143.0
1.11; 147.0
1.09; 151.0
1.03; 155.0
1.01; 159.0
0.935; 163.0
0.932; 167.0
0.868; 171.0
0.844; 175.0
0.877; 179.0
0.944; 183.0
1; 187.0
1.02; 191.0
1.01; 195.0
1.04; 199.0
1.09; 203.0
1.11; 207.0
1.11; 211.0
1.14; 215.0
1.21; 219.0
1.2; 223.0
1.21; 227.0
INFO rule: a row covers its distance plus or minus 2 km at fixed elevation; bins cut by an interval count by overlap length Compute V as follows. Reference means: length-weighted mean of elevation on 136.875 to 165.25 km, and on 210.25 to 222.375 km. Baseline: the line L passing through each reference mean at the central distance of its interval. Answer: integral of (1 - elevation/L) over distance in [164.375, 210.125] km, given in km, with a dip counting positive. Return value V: 5.8 km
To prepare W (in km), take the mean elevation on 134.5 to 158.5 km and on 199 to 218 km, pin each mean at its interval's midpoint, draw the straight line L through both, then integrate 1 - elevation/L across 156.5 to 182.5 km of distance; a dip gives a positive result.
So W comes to 4.4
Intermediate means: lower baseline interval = 1.1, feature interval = 0.915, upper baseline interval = 1.11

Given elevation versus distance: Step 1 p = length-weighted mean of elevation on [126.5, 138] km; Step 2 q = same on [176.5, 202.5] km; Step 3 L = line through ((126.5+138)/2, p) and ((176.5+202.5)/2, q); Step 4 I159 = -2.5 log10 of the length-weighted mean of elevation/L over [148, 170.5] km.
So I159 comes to 0.09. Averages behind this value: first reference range 1.16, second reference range 0.985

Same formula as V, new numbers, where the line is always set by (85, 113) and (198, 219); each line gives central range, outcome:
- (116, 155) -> 1.3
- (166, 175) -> 2.1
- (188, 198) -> 1.0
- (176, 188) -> 2.2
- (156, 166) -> 1.6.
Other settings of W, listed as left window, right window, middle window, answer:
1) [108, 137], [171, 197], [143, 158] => 0.04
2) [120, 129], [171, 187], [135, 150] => -0.42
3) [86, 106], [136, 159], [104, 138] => -1.30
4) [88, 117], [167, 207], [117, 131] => -0.41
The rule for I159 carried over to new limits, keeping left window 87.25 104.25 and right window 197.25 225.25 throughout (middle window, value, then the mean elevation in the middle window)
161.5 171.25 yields 0.25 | 0.918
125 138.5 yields 0.02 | 1.16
